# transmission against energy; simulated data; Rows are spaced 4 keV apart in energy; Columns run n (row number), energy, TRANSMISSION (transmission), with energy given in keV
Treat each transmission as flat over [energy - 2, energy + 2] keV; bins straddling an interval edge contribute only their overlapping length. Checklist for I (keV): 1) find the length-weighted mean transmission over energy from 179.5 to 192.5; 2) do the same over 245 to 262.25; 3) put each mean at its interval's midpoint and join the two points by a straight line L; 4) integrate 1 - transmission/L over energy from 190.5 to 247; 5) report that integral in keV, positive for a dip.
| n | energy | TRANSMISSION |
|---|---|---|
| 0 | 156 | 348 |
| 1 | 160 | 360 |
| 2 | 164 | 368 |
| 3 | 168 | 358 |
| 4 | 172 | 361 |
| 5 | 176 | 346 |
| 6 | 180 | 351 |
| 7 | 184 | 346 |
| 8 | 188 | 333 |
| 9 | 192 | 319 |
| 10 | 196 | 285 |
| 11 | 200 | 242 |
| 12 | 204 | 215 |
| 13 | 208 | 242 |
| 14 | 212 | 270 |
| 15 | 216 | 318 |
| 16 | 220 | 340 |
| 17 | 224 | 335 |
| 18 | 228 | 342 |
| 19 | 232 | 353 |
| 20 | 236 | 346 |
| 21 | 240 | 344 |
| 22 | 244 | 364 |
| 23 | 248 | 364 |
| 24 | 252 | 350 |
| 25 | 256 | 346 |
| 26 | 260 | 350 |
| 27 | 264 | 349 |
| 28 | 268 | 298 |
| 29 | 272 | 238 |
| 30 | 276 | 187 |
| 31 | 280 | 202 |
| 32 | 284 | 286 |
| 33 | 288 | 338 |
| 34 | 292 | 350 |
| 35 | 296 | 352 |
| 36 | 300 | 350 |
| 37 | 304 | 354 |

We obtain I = 5.96 keV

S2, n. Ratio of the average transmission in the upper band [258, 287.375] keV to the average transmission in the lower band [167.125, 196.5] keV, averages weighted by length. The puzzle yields 0.8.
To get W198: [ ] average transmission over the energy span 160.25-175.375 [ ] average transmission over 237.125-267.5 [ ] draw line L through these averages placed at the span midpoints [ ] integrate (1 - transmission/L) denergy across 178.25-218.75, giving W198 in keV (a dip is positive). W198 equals 7.28 keV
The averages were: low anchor 361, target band 293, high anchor 350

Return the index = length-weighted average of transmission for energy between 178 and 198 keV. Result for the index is 327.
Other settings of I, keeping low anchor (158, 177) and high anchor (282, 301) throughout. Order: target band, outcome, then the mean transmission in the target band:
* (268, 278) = 3.21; 230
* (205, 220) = 2.96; 281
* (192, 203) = 2.62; 269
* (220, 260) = -0.49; 349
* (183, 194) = 0.73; 331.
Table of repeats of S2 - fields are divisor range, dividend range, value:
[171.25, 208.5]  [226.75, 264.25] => 1.15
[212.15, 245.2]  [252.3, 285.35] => 0.84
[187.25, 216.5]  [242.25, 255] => 1.31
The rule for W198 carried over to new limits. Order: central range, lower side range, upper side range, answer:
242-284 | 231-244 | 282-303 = 4.9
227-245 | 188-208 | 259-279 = -5.0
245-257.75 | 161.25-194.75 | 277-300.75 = -1.4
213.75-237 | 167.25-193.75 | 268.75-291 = -2.5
